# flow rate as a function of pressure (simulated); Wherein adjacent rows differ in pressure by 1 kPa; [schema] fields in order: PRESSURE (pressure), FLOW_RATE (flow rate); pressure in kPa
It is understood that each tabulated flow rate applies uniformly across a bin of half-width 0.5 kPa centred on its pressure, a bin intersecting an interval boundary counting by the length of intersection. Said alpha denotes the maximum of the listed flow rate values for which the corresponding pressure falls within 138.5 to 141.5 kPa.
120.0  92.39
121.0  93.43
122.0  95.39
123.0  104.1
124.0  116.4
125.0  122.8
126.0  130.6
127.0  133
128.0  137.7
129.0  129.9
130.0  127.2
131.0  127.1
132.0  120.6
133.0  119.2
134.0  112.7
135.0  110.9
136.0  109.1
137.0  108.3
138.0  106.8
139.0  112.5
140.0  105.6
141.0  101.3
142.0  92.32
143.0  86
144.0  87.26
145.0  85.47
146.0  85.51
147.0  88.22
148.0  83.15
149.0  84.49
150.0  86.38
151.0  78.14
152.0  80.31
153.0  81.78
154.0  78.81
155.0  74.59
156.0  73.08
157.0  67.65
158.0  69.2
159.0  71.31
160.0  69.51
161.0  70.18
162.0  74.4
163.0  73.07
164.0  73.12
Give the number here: 112.5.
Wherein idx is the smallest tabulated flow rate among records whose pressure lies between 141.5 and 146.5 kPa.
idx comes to 85.47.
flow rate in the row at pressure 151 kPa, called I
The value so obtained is 78.14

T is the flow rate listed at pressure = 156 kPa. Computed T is 73.08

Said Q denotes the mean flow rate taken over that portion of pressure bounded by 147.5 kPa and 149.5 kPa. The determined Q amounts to 83.8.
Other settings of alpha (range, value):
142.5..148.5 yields 88.22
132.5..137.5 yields 119.2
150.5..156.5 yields 81.78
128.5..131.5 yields 129.9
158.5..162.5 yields 74.4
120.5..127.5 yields 133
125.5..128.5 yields 137.7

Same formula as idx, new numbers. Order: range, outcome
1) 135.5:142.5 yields 92.32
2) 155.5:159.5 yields 67.65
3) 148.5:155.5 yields 74.59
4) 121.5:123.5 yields 95.39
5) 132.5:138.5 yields 106.8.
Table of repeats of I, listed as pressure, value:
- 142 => 92.32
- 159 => 71.31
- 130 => 127.2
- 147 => 88.22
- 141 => 101.3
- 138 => 106.8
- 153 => 81.78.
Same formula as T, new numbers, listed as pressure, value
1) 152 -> 80.31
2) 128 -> 137.7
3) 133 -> 119.2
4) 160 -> 69.51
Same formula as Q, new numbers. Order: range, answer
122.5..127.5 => 121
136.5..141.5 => 107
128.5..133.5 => 125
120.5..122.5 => 94.4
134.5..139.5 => 110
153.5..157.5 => 73.5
